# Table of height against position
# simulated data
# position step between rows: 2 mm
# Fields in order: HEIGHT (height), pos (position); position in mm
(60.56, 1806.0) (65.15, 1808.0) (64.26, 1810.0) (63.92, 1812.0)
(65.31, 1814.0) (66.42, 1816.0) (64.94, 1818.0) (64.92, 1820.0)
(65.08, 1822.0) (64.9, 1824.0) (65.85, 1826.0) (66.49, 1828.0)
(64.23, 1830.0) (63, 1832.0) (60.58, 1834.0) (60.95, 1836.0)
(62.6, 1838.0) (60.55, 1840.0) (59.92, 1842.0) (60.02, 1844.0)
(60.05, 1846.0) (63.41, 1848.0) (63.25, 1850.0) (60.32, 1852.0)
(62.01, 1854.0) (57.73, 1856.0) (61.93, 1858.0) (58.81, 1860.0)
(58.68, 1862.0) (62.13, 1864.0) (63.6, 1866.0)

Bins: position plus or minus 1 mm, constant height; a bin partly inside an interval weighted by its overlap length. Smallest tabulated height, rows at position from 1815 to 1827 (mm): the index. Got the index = 64.9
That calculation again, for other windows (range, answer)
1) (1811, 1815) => 63.92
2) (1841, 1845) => 59.92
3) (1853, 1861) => 57.73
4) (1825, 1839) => 60.58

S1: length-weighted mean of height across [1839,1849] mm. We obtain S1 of 60.8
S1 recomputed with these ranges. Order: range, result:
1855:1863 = 59.3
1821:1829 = 65.6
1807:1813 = 64.4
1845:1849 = 61.7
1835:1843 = 61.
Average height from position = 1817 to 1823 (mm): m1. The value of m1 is 65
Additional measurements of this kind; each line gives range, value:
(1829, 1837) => 62.2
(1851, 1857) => 60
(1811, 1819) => 65.1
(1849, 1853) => 61.8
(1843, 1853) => 61.4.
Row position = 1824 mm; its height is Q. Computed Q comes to 64.9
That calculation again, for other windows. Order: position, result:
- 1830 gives 64.23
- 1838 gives 62.6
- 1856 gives 57.73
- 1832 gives 63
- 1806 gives 60.56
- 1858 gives 61.93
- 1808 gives 65.15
